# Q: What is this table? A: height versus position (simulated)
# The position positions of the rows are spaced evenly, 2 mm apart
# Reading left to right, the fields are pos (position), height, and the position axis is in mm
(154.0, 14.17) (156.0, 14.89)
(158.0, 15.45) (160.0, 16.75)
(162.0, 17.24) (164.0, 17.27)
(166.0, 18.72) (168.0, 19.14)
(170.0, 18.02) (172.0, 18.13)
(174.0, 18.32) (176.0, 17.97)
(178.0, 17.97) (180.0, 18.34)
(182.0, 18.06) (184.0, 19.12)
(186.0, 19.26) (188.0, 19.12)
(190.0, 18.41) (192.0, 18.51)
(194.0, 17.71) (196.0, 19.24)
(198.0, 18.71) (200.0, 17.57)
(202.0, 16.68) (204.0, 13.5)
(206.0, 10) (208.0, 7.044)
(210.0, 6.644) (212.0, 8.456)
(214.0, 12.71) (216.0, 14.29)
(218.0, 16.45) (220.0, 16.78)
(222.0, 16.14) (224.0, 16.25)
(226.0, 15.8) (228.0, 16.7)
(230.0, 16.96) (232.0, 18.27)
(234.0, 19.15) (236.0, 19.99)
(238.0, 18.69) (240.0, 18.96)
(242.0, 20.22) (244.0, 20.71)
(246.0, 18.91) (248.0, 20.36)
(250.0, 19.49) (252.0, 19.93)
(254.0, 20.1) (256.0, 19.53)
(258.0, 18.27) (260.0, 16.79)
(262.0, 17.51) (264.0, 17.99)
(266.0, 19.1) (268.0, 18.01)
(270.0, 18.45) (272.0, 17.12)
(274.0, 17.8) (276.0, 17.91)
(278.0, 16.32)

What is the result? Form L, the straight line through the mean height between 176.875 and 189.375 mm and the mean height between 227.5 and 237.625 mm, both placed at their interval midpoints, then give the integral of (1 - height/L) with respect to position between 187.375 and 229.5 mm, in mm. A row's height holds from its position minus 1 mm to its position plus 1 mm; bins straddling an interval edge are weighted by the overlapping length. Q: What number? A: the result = 7.8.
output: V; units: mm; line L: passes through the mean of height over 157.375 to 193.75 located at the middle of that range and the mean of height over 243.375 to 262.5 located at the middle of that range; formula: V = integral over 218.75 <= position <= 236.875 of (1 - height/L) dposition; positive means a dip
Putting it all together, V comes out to 1.5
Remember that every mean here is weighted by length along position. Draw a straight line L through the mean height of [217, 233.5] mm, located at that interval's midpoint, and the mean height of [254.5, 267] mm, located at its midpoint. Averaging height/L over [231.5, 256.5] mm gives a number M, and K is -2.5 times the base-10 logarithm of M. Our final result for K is -0.12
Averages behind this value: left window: 16.7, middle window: 19.6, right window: 18.3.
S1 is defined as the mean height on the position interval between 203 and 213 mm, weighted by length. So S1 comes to 9.13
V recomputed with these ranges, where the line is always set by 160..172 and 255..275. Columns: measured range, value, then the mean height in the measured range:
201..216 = 5.87 mm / 11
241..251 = -1.05 mm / 19.9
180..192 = -0.50 mm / 18.7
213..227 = 1.97 mm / 15.5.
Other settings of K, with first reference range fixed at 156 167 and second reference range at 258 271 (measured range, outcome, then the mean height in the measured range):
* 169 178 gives -0.07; 18.1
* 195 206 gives 0.05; 16.5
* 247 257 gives -0.12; 19.9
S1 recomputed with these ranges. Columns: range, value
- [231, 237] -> 19.1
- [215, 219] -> 15.4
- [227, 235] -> 17.8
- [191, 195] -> 18.1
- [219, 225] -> 16.4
